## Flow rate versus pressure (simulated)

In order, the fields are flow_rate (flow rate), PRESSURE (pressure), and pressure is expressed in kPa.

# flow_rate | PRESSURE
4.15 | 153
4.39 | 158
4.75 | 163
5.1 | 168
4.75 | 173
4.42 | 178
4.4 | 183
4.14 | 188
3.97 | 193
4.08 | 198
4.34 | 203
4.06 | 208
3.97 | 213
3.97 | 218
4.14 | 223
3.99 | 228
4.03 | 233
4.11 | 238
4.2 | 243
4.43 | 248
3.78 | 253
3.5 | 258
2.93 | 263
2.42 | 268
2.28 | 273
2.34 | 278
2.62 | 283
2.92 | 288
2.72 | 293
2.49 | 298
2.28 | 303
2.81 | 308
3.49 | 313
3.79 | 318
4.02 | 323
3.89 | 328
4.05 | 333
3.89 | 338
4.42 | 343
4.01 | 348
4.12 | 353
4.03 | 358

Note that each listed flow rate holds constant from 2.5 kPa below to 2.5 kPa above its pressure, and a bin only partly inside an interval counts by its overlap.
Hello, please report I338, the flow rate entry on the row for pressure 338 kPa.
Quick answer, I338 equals 3.89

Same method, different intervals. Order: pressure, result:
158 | 4.39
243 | 4.2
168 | 5.1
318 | 3.79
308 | 2.81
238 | 4.11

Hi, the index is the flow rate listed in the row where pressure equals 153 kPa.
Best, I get 4.15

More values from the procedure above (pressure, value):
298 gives 2.49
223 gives 4.14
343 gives 4.42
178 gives 4.42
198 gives 4.08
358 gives 4.03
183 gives 4.4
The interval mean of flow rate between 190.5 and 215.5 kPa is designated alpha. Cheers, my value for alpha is 4.08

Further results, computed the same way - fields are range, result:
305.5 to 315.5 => 3.15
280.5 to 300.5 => 2.69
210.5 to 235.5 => 4.02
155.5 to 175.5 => 4.75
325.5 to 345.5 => 4.06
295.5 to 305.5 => 2.39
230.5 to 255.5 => 4.11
